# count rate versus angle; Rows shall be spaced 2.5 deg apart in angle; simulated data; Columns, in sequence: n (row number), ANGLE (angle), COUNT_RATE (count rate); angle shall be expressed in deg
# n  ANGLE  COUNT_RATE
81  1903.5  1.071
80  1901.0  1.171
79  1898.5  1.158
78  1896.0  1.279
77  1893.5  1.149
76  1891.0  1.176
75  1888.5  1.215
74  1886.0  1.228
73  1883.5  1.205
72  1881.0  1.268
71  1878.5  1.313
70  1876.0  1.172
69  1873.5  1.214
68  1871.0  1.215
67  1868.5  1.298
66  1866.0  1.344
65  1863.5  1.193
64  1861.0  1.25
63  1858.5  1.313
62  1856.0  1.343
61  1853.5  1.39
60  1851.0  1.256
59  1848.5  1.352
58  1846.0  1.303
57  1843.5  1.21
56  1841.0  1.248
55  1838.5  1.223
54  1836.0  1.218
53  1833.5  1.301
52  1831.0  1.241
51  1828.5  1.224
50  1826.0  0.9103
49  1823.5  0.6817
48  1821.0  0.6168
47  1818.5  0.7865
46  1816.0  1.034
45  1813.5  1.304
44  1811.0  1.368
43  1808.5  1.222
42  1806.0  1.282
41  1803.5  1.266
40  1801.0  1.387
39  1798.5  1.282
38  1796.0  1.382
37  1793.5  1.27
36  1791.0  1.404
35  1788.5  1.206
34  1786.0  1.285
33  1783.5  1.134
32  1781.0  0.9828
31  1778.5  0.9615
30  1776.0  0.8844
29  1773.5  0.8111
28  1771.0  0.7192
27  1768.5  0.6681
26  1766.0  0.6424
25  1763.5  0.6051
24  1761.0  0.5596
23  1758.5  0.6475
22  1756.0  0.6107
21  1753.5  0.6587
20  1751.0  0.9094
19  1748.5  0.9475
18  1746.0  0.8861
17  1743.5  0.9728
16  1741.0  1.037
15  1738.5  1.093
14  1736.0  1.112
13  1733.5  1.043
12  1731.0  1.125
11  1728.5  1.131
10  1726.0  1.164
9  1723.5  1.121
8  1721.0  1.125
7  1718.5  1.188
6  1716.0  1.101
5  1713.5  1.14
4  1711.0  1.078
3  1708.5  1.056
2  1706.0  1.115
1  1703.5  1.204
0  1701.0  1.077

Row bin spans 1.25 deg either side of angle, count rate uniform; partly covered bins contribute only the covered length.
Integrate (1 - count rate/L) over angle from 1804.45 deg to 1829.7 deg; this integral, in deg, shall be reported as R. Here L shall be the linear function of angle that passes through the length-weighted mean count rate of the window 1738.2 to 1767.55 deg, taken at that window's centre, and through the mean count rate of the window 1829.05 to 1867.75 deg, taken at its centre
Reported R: 1.5 deg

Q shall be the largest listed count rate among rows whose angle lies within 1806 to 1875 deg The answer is 1.39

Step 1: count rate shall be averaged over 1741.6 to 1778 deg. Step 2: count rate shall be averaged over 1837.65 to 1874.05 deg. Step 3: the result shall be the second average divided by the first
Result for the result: 1.7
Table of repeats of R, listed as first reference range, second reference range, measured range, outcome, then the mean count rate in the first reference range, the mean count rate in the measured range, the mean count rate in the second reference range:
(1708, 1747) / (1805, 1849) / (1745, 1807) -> 7.7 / 1.09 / 0.975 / 1.14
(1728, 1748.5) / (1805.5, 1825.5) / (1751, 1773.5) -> 8.1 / 1.04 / 0.664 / 1.02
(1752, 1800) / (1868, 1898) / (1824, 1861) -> -4.1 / 0.935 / 1.24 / 1.22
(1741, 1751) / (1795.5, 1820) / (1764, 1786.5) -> 4.3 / 0.945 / 0.876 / 1.22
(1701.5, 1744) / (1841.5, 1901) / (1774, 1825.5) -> 2.3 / 1.11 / 1.13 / 1.25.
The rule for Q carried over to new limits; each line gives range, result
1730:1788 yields 1.285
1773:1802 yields 1.404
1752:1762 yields 0.6587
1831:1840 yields 1.301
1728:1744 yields 1.131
